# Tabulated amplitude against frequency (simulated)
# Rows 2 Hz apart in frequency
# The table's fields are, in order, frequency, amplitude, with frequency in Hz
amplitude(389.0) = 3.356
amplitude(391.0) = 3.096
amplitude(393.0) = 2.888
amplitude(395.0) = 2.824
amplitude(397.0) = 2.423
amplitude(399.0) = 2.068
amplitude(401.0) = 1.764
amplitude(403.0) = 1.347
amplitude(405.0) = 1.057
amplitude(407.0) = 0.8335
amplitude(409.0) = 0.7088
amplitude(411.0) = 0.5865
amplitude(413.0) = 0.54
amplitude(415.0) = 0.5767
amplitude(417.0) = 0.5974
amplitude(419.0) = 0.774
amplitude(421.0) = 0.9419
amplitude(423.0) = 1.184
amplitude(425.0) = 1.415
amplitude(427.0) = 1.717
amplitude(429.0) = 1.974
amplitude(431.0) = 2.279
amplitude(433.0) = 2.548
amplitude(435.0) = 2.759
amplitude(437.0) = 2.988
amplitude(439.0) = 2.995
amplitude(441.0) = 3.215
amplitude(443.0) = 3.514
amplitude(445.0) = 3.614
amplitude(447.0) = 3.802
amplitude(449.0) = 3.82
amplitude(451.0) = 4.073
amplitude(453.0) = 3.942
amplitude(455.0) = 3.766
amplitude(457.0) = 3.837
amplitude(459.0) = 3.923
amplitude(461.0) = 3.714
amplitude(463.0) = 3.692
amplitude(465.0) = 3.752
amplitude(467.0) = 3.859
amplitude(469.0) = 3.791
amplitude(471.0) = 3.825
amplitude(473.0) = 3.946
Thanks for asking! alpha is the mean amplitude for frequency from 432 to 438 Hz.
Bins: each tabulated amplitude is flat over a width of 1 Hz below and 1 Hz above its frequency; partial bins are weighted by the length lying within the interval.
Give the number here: 2.77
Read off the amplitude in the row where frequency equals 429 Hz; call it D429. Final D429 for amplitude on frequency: 1.974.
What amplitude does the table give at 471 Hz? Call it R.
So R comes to 3.825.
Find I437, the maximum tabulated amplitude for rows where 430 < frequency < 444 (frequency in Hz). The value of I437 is 3.514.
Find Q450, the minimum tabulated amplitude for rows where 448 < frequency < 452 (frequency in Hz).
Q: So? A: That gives 3.82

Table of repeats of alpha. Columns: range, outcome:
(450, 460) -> 3.91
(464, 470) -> 3.8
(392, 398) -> 2.71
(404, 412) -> 0.796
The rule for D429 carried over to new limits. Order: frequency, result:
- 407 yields 0.8335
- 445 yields 3.614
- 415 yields 0.5767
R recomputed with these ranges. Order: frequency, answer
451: 4.073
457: 3.837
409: 0.7088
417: 0.5974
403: 1.347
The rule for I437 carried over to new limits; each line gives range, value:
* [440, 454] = 4.073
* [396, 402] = 2.423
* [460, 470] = 3.859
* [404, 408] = 1.057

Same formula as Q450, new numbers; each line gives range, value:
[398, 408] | 0.8335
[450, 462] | 3.714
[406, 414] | 0.54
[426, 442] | 1.717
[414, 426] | 0.5767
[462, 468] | 3.692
